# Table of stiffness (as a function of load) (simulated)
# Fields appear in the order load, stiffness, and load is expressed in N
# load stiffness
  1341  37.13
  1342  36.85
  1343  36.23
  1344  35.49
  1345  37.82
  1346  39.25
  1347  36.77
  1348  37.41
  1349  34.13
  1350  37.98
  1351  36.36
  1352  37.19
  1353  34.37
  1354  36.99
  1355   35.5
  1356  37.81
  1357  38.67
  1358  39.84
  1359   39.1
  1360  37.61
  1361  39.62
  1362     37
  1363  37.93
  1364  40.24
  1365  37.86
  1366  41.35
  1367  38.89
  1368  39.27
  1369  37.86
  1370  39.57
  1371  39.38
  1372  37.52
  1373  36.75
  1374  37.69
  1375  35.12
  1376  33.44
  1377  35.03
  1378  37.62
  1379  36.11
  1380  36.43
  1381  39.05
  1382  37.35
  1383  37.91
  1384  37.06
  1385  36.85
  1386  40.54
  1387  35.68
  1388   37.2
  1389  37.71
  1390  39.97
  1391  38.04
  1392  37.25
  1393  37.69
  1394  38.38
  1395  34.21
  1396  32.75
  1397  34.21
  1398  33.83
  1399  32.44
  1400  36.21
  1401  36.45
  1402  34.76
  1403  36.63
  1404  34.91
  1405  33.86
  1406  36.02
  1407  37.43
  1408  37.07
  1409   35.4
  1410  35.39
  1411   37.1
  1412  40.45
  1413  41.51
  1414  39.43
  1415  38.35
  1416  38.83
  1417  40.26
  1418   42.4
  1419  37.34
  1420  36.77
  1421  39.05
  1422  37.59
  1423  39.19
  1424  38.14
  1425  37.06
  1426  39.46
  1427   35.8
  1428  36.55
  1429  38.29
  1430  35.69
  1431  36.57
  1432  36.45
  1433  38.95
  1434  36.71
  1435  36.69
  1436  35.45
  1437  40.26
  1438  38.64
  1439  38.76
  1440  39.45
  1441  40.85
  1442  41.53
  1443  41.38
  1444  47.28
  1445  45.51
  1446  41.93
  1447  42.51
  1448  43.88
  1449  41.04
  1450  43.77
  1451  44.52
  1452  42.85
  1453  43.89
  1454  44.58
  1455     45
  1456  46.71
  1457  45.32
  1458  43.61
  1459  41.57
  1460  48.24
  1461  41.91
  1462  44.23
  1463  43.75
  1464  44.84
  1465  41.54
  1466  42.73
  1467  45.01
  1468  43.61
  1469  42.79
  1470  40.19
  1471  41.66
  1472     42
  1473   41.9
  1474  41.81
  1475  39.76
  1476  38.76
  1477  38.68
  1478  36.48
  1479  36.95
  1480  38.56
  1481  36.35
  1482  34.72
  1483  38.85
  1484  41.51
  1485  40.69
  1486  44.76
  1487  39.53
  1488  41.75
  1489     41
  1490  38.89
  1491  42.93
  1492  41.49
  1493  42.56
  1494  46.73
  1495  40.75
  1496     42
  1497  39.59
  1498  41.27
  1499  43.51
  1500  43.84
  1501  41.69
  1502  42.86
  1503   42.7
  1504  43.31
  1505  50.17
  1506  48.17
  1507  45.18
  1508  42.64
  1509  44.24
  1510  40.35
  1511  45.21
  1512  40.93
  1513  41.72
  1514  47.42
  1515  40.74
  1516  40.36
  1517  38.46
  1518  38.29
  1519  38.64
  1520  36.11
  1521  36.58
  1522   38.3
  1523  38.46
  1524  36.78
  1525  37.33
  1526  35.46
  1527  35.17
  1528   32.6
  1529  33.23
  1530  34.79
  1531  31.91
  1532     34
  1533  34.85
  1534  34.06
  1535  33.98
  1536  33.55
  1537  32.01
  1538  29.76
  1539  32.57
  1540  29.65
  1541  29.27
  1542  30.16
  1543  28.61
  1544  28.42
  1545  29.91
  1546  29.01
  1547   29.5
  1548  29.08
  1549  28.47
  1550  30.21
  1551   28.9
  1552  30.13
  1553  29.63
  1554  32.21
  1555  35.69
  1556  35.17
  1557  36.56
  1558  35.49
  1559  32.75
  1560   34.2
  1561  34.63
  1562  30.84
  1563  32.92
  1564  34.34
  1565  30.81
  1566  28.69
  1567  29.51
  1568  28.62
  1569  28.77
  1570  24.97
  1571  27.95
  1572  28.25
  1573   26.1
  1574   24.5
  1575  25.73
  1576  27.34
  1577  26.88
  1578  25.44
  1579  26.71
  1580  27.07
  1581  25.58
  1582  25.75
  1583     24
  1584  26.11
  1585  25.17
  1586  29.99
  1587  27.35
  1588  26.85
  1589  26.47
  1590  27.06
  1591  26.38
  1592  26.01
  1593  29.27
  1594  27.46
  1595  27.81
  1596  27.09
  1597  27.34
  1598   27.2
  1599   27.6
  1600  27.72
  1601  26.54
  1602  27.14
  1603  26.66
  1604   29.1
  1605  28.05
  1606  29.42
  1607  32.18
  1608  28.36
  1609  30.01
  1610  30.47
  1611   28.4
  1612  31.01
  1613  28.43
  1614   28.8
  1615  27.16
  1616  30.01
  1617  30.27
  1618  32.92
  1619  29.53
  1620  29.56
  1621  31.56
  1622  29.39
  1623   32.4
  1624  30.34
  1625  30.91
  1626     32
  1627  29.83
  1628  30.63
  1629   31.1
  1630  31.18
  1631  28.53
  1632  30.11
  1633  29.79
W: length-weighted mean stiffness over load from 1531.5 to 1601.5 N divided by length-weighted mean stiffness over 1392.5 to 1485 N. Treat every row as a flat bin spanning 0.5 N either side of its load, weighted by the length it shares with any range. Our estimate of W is 0.74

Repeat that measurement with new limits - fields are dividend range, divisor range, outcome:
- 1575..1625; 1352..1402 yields 0.76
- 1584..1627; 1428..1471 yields 0.69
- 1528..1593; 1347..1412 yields 0.80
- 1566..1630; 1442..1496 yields 0.67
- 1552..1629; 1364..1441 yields 0.78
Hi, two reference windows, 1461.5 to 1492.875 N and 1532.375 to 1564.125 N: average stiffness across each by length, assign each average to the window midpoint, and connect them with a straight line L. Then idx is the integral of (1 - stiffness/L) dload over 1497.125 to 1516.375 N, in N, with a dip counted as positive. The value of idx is -3.29 N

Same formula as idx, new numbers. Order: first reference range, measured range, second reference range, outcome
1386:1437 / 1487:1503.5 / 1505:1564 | -2.9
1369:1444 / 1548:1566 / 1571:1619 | -1.6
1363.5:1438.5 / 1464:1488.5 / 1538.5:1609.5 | -5.0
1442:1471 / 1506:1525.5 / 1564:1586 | -2.9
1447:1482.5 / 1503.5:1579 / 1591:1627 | 3.1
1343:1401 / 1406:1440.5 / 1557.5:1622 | -2.8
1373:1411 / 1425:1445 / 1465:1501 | -0.1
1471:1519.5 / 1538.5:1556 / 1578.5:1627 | 2.4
